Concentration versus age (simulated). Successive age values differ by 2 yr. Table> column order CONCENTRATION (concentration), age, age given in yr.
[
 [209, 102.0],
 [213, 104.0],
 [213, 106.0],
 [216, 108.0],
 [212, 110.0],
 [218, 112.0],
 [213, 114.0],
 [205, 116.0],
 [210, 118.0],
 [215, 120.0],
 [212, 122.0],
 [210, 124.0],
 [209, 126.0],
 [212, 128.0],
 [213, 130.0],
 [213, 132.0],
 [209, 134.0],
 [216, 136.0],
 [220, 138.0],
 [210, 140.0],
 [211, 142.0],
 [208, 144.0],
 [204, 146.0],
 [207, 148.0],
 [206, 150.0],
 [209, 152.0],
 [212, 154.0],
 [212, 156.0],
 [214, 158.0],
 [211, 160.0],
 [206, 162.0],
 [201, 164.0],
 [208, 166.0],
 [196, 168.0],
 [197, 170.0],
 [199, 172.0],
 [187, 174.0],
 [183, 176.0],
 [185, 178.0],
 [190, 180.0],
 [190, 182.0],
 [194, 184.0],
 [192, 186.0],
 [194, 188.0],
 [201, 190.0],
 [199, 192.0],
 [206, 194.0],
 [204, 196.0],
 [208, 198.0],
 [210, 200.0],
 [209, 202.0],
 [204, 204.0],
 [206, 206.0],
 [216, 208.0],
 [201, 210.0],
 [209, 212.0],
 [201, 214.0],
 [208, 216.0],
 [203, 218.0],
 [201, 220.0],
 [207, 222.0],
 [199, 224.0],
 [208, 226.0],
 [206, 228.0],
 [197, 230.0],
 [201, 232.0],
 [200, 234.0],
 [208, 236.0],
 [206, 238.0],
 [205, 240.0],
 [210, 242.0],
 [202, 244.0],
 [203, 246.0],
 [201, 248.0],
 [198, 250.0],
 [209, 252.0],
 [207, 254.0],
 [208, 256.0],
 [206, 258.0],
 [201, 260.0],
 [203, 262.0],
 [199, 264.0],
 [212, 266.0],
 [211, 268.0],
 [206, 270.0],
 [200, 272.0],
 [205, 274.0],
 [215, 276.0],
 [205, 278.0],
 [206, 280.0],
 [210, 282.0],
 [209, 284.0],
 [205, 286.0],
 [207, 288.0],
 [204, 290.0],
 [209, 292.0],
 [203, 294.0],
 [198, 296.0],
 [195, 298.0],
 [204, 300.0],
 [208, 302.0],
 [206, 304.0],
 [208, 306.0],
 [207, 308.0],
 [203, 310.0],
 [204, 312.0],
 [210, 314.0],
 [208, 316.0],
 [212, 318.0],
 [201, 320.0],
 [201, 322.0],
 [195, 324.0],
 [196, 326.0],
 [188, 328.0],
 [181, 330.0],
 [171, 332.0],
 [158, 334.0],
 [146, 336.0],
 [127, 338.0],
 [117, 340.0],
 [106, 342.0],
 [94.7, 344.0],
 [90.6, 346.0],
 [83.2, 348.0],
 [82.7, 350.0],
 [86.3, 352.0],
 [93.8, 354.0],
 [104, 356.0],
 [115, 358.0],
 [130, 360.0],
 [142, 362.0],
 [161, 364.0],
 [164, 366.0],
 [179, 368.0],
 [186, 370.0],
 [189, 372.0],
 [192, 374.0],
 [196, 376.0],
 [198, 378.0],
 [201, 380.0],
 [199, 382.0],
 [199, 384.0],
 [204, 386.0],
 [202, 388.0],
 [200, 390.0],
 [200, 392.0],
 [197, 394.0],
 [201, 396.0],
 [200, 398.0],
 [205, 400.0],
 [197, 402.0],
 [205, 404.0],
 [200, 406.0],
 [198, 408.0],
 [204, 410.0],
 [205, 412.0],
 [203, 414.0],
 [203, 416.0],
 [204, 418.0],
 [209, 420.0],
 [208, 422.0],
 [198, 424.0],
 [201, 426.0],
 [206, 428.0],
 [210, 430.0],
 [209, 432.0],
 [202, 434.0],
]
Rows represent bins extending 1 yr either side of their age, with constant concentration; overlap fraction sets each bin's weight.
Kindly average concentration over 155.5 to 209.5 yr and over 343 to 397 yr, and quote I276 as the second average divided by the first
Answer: 0.79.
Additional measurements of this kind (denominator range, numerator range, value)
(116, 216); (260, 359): 0.87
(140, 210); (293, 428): 0.88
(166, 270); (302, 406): 0.85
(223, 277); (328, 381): 0.70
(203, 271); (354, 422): 0.91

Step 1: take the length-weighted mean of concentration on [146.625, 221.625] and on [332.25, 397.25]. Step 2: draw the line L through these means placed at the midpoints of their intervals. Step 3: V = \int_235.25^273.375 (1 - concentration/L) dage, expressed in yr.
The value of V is -4.4 yr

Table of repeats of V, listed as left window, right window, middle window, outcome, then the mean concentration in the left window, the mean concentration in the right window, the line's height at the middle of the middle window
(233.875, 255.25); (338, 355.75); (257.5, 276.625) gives -2.64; 205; 96.5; 181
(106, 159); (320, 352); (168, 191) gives 0.39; 211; 143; 196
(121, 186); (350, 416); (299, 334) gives -2.38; 205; 179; 186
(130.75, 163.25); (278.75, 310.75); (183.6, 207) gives 0.70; 210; 205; 209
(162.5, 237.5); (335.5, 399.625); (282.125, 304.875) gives -3.69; 201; 156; 176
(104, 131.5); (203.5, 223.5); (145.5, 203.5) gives 1.96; 212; 205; 208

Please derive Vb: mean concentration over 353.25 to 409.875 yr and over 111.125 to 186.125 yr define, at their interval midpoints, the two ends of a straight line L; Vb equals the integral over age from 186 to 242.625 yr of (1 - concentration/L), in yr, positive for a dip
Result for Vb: -1.6 yr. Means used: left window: 206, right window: 181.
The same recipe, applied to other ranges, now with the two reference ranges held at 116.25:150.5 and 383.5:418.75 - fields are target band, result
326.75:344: 4.8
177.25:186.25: 0.8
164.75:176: 0.7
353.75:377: 5.3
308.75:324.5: 0.0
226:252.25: 0.5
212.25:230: 0.3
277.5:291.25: -0.1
